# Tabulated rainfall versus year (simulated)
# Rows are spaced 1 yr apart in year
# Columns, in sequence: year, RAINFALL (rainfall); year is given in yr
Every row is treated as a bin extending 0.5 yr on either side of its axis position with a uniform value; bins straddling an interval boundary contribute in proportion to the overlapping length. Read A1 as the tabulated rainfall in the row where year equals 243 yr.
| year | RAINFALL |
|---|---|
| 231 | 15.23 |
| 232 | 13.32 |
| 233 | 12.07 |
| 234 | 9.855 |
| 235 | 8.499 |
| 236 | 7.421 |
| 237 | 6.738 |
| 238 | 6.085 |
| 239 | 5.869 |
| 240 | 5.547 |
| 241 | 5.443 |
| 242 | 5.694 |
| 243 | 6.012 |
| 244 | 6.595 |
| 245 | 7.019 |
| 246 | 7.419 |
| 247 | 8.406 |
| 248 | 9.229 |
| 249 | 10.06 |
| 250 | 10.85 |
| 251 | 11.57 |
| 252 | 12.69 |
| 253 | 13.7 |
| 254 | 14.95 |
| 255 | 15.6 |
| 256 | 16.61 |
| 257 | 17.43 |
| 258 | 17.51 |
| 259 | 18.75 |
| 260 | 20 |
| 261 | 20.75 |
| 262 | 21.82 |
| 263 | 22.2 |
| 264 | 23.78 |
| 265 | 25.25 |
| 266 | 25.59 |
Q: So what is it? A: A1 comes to 6.012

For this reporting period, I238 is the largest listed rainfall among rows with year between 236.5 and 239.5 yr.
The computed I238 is 6.738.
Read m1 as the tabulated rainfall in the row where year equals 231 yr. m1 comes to 15.23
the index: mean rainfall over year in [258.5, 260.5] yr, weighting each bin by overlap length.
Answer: 19.4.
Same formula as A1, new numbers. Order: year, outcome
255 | 15.6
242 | 5.694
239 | 5.869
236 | 7.421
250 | 10.85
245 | 7.019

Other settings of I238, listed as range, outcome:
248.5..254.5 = 14.95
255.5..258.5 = 17.51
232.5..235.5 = 12.07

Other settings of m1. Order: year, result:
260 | 20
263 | 22.2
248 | 9.229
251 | 11.57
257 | 17.43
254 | 14.95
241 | 5.443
